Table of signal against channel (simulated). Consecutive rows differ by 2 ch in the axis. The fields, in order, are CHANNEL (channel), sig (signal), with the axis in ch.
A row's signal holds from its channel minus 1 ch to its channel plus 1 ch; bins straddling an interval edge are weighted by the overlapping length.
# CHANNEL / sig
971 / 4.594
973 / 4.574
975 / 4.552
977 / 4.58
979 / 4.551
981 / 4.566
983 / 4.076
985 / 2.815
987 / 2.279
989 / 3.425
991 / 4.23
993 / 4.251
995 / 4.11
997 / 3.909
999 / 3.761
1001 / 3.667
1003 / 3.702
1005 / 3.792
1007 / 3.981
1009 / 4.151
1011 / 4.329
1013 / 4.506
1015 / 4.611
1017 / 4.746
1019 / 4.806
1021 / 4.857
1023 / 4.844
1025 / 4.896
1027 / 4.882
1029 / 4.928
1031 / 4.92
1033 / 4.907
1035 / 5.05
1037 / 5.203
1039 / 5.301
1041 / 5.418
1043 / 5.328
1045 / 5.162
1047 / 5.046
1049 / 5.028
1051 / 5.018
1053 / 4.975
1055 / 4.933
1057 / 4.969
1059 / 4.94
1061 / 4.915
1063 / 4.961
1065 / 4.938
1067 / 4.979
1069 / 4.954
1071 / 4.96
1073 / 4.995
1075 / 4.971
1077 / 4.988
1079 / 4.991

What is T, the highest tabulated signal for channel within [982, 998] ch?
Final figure 4.251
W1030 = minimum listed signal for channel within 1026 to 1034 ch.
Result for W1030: 4.882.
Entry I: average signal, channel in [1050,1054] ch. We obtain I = 5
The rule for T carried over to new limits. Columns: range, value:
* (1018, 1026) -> 4.896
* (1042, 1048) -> 5.328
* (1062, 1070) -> 4.979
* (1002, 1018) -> 4.746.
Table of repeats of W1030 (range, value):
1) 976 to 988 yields 2.279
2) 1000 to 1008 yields 3.667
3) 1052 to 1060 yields 4.933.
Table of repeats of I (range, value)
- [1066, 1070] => 4.97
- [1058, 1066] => 4.94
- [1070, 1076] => 4.98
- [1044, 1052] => 5.06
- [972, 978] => 4.57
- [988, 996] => 4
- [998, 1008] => 3.78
